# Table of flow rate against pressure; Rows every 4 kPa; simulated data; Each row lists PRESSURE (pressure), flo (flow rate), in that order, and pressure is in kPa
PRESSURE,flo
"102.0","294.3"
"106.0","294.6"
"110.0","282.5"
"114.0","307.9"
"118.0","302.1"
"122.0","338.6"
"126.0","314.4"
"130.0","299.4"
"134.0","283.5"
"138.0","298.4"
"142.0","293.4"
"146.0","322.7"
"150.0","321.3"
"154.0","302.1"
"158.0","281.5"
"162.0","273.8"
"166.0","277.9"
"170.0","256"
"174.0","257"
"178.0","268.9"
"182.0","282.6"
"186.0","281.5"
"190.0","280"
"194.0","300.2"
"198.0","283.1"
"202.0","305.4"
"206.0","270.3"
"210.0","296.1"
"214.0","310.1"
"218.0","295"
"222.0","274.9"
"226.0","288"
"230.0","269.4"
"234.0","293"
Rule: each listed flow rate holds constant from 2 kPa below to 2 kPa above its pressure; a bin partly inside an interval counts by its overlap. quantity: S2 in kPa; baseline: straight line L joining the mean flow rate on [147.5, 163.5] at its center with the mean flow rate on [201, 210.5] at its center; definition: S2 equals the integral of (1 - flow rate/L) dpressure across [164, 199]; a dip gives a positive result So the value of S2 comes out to 1.9 kPa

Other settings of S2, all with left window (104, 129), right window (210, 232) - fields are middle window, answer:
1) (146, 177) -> 1.6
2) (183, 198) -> 0.4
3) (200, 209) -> 0.1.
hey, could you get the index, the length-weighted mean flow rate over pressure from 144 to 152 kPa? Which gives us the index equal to 322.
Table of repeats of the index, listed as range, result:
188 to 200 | 288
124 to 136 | 299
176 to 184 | 276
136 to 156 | 308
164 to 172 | 267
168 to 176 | 256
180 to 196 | 286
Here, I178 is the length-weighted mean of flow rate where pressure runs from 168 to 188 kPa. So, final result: 269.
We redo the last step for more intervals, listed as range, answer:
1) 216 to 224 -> 285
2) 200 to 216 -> 295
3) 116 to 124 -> 320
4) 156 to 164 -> 278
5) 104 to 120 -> 297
